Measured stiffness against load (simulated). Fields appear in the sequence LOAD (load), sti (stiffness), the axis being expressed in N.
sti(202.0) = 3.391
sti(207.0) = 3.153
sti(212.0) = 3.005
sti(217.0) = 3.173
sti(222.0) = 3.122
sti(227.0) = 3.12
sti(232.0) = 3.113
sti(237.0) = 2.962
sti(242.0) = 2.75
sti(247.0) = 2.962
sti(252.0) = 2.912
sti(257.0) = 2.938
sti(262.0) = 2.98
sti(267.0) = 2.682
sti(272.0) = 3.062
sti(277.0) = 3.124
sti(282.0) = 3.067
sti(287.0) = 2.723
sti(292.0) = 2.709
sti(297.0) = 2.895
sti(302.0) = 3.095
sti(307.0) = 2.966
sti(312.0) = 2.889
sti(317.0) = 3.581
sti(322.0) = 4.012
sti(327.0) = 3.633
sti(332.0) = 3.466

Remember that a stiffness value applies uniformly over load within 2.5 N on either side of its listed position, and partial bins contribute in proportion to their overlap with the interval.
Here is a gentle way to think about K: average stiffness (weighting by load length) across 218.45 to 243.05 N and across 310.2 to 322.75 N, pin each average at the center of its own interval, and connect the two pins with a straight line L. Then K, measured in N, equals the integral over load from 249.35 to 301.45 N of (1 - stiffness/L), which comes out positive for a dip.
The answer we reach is 5.4 N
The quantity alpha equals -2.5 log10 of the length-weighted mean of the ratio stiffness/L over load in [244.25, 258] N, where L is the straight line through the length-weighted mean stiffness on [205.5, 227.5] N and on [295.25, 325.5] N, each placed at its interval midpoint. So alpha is 0.08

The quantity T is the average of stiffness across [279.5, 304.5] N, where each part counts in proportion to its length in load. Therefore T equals 2.9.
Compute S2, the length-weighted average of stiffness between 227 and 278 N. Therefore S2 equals 2.95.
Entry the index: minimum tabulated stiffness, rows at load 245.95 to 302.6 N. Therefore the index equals 2.682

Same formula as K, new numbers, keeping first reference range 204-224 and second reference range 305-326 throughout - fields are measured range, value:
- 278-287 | 0.9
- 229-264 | 2.8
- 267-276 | 0.8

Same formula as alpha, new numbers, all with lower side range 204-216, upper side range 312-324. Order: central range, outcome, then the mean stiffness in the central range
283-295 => 0.24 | 2.77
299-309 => 0.17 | 3.03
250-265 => 0.13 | 2.94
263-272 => 0.19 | 2.84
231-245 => 0.11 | 2.92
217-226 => 0.01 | 3.14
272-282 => 0.11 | 3.09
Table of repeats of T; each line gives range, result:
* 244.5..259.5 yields 2.94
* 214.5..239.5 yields 3.1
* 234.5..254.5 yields 2.9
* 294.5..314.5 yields 2.96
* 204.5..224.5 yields 3.11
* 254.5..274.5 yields 2.92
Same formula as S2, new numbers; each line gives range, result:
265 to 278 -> 2.95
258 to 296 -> 2.91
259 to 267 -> 2.88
